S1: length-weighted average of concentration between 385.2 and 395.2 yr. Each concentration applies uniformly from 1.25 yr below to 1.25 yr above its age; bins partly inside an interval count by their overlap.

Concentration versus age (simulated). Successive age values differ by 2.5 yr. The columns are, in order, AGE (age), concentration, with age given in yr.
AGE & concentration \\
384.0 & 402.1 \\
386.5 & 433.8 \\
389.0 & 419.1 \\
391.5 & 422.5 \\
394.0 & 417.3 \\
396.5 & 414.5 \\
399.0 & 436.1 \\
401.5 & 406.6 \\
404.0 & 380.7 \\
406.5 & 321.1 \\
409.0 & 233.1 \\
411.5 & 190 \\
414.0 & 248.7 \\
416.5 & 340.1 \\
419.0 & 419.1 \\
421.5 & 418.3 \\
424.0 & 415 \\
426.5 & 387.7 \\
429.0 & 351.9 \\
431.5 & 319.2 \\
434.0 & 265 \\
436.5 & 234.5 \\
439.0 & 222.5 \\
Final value 423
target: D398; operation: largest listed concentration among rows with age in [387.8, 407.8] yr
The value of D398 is 436.1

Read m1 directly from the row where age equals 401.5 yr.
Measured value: 406.6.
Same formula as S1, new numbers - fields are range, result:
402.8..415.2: 274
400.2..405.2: 394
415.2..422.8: 392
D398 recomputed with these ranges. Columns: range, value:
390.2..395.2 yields 422.5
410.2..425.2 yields 419.1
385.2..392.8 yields 433.8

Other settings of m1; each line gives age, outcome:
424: 415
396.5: 414.5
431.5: 319.2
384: 402.1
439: 222.5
